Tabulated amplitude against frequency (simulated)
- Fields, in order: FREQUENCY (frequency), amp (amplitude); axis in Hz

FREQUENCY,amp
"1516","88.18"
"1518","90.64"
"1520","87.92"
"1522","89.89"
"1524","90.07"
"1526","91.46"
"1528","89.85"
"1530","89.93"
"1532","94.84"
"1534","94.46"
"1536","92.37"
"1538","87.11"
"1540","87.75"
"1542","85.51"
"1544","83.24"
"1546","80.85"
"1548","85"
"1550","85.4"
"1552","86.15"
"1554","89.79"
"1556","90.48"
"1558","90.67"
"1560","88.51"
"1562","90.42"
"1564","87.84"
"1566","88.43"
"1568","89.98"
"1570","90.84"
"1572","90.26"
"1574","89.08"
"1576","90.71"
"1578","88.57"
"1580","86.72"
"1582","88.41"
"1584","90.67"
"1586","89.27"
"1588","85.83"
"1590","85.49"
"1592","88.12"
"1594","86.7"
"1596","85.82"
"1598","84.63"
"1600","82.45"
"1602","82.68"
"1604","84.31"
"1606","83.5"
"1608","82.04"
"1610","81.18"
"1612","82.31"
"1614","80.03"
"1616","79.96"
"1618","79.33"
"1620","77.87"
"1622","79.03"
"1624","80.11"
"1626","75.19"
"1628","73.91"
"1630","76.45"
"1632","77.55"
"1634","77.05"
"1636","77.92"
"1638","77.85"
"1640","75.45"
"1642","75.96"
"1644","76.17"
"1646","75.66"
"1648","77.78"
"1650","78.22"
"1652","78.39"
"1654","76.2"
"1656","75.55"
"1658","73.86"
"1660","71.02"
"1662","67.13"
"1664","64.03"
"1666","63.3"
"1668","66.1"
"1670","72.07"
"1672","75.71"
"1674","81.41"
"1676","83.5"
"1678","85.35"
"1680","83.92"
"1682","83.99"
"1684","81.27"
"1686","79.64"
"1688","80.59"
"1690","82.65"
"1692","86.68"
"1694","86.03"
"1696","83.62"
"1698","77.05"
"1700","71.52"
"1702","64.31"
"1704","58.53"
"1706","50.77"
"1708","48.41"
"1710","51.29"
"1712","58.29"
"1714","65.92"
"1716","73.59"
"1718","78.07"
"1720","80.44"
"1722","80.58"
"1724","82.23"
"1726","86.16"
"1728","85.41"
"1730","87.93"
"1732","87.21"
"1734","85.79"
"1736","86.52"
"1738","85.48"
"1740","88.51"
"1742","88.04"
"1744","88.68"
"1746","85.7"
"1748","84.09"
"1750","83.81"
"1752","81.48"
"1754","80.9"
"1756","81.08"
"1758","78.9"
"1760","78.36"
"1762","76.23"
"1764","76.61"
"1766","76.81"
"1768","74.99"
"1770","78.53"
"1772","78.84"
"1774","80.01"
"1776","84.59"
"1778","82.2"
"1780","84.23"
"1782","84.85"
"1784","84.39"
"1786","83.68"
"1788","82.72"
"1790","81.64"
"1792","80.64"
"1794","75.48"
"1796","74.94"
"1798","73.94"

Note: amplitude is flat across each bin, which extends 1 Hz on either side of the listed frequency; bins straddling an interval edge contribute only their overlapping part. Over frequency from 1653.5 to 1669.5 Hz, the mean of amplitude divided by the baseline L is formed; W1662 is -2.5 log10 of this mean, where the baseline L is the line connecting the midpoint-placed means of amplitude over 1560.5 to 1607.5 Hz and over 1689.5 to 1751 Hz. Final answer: 0.18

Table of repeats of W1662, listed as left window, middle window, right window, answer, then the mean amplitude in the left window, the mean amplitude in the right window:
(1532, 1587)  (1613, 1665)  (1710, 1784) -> 0.124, 88.6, 80.8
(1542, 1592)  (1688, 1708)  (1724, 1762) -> 0.176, 88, 84.4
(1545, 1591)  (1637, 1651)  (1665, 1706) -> 0.056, 88.2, 76.7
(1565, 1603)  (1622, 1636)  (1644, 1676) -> 0.032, 87.6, 73.5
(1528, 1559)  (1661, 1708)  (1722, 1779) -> 0.134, 88.3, 82.6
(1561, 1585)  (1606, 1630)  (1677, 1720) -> 0.057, 89.3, 73.1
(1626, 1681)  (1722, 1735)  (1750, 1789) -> -0.088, 75.5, 80.6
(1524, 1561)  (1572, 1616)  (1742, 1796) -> 0.016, 88.6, 81.1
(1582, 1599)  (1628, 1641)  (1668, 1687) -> 0.091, 87.1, 80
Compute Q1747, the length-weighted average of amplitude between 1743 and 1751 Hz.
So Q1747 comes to 85.6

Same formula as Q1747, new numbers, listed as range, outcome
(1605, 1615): 81.8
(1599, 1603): 82.6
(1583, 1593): 87.9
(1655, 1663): 71.9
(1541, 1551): 84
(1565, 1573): 89.9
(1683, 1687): 80.5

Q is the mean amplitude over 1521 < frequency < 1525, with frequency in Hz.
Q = 90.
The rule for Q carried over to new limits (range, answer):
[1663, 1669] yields 64.5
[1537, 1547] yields 84.9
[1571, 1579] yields 89.7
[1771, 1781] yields 82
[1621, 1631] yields 76.9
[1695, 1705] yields 71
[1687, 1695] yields 84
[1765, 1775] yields 77.8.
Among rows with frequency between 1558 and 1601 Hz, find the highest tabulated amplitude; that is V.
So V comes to 90.84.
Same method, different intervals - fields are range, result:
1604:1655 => 84.31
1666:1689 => 85.35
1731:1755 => 88.68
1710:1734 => 87.93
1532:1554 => 94.84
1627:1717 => 86.68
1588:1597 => 88.12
